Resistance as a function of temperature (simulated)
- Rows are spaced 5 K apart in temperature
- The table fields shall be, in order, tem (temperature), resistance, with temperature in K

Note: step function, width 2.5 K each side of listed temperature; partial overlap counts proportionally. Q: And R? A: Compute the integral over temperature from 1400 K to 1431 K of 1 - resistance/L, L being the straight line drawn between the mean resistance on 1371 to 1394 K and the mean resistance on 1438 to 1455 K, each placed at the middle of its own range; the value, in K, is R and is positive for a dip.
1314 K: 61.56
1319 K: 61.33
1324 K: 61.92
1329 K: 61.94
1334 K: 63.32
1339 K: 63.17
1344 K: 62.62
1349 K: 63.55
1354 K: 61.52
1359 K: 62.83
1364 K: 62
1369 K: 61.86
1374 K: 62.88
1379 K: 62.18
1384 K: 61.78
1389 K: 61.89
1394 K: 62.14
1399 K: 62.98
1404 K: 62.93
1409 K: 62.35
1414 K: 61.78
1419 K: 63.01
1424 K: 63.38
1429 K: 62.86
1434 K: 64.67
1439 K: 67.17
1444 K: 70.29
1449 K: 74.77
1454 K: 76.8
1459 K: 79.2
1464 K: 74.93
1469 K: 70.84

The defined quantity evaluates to 2.1 K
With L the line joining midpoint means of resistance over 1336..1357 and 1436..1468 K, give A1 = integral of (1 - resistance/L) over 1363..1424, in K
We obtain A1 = 4.66 K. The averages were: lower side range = 62.7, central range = 62.4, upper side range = 73.6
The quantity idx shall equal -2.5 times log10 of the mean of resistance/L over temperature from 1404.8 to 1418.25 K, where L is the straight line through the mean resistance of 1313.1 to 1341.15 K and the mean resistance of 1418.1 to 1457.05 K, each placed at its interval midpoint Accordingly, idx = 0.076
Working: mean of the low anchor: 62.2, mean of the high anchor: 68.2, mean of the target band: 62.3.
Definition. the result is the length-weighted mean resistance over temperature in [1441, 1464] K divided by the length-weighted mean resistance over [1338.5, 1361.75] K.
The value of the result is 1.20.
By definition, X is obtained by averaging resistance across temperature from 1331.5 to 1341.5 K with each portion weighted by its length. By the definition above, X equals 63.2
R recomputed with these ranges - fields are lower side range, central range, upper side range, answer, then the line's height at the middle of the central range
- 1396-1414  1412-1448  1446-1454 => 2.3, 69.6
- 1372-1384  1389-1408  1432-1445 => 0.4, 64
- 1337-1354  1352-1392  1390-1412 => 0.4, 62.7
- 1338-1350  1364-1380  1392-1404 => 0.1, 62.8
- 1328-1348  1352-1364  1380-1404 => 0.1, 62.7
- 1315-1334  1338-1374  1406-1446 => 0.1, 62.7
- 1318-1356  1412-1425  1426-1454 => 0.9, 67.4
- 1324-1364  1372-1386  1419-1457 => 0.5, 64.7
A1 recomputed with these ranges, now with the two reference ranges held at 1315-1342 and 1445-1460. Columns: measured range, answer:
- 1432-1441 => 1.0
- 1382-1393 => 1.1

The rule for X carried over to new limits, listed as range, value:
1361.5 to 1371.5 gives 61.9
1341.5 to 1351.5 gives 63.1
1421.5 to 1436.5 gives 63.6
